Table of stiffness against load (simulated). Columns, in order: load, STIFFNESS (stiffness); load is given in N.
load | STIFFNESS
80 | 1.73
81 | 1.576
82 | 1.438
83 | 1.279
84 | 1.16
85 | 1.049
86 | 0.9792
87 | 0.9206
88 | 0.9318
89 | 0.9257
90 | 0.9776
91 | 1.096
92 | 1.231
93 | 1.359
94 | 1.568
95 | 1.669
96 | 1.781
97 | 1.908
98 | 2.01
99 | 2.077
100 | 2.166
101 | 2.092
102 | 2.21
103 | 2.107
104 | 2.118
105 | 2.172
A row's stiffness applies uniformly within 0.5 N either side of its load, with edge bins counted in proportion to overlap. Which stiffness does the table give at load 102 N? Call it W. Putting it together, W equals 2.21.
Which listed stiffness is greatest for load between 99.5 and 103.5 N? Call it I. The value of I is 2.21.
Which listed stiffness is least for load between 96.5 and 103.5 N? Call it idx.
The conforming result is 1.908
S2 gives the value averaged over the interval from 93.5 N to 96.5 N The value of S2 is 1.67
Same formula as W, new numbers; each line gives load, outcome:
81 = 1.576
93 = 1.359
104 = 2.118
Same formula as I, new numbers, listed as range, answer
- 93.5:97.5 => 1.908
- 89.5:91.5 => 1.096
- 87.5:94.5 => 1.568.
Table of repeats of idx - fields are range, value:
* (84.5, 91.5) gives 0.9206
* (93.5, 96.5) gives 1.568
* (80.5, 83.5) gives 1.279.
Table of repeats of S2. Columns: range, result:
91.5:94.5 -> 1.39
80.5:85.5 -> 1.3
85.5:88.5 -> 0.944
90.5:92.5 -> 1.16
